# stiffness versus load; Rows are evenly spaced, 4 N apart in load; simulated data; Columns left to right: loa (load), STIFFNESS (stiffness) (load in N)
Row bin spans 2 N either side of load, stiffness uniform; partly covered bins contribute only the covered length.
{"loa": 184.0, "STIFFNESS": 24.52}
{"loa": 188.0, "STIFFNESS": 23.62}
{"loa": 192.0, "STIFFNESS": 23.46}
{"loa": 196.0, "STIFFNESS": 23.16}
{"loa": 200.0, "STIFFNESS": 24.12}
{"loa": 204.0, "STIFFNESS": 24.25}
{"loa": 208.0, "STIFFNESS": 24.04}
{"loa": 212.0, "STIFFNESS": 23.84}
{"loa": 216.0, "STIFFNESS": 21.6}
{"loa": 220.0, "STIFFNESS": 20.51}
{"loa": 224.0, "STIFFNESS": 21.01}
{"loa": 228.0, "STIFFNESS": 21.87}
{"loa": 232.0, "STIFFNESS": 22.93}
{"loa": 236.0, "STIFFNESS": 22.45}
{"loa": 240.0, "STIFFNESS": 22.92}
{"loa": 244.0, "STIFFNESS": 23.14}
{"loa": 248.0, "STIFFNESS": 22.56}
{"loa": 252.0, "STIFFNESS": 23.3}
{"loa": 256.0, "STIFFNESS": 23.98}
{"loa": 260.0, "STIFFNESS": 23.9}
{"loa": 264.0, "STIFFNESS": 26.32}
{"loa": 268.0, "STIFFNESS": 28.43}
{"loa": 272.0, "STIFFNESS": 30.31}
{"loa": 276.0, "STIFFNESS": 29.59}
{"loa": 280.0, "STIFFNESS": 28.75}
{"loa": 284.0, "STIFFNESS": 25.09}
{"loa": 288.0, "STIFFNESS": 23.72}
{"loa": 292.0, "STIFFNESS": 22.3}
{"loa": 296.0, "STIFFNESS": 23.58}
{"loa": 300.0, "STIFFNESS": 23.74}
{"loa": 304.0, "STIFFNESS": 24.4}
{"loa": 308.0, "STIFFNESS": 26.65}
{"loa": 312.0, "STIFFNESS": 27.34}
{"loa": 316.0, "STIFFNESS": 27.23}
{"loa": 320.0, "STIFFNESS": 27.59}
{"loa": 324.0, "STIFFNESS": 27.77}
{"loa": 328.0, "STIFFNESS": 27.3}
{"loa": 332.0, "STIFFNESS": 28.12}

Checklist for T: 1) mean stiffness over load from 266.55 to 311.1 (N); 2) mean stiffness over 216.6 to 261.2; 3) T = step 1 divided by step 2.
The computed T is 1.16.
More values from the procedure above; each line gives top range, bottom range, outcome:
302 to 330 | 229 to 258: 1.17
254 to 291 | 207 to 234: 1.20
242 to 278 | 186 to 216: 1.09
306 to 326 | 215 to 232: 1.27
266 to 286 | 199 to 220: 1.22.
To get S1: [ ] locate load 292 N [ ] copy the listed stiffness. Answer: 22.3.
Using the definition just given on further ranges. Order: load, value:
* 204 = 24.25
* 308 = 26.65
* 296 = 23.58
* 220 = 20.51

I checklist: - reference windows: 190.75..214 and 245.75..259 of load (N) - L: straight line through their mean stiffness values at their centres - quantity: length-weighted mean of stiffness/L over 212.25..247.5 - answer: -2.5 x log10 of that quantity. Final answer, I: 0.07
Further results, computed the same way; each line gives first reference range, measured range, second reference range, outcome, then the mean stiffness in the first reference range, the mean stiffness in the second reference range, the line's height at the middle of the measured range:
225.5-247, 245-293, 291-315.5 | -0.09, 22.6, 24.9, 23.7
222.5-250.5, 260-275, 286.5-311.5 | -0.19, 22.5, 24.3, 23.4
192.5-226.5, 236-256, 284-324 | 0.04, 22.8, 25.3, 23.8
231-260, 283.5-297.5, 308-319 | 0.10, 23.1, 27.2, 25.8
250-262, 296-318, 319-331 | 0.04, 23.7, 27.6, 26.6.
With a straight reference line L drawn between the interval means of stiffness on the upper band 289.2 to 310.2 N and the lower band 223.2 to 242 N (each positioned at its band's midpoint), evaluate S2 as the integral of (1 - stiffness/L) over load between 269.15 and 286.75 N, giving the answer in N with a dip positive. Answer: -3.5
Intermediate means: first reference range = 22.3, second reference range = 24.1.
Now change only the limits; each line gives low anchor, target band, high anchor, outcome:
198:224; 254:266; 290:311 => -0.5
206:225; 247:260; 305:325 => 0.4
